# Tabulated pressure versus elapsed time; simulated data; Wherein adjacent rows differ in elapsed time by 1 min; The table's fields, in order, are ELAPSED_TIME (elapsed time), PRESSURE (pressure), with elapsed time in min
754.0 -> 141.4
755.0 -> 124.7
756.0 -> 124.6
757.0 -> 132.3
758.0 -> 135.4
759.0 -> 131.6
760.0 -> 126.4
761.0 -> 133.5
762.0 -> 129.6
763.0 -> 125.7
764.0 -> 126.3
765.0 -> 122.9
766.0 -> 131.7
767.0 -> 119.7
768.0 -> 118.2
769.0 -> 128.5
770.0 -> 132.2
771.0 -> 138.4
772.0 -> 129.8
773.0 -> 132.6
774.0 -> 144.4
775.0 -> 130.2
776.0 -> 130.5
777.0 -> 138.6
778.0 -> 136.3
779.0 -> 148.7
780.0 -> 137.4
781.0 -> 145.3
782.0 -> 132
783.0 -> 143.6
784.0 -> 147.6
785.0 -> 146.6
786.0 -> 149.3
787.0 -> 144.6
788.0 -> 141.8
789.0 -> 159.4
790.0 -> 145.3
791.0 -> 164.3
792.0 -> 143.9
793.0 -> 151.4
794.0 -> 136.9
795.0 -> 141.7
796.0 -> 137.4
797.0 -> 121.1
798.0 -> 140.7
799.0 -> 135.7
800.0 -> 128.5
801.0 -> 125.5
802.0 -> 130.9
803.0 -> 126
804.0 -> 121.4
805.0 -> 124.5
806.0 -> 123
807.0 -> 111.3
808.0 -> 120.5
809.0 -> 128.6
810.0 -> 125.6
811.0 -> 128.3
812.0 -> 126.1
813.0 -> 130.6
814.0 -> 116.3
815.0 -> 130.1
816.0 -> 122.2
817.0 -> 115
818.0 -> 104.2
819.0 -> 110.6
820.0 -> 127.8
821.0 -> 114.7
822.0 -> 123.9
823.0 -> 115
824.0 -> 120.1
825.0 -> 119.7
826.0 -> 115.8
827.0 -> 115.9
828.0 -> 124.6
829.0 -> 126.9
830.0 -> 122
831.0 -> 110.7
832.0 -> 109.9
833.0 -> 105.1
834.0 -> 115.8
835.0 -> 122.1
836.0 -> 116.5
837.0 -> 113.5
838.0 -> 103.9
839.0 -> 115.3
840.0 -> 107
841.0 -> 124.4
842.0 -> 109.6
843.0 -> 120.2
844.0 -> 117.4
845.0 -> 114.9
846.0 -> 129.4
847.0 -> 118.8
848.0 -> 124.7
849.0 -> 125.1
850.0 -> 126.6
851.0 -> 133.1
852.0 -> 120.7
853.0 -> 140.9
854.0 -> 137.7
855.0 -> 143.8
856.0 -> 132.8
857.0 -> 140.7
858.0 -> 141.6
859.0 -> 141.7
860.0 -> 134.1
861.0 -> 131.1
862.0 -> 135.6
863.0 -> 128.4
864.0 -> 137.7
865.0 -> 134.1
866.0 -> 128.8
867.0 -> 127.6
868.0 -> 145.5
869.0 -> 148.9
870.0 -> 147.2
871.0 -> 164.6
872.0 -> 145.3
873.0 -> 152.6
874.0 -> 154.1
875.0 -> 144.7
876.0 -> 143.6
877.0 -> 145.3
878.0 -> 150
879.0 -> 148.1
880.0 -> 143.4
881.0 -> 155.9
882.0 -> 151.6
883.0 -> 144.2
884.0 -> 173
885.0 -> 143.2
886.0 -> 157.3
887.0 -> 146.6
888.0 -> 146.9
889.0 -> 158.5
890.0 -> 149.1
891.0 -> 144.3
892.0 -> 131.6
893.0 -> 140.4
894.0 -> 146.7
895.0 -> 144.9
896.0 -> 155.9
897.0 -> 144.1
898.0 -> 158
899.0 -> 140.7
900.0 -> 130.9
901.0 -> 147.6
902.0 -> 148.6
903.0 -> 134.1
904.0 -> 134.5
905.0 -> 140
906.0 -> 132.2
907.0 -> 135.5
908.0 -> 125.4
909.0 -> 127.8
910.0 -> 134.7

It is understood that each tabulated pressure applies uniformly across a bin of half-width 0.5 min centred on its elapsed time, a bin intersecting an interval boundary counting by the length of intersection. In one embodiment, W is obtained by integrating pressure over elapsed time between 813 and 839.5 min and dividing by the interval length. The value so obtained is 117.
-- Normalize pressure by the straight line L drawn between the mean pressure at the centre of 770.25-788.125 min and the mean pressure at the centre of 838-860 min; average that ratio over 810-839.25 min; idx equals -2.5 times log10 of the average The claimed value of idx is 0.11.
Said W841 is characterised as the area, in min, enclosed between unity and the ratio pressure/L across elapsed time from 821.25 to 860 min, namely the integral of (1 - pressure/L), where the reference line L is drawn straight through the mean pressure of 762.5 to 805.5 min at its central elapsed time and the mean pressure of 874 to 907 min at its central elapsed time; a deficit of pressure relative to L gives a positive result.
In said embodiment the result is 5.2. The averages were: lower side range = 136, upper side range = 146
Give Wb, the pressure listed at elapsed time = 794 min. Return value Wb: 136.9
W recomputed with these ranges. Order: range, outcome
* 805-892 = 131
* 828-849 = 117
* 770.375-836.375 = 130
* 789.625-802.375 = 139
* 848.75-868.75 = 135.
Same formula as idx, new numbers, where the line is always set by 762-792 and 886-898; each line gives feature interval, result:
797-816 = 0.114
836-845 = 0.244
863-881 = 0.007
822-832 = 0.192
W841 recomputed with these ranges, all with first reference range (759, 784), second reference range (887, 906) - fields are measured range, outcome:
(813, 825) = 1.61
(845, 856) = 0.82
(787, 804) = -0.51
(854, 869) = 0.47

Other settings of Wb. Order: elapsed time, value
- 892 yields 131.6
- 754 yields 141.4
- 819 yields 110.6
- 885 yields 143.2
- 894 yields 146.7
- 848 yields 124.7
